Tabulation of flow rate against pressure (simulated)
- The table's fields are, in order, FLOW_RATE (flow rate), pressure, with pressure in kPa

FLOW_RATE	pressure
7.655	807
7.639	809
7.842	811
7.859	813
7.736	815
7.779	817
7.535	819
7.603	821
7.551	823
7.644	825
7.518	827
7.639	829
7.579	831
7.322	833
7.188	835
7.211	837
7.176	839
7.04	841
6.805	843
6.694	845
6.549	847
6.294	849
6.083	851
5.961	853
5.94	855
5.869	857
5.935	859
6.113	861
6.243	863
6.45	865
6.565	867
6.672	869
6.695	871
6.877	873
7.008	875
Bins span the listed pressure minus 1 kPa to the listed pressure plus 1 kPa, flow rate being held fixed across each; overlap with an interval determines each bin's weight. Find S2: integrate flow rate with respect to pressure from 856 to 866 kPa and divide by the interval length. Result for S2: 6.12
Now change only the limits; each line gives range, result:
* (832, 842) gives 7.19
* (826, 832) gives 7.58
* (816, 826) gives 7.62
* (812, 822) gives 7.7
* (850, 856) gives 5.99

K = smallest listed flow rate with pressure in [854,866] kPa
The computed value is 5.869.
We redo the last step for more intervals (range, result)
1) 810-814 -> 7.842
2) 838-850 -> 6.294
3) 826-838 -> 7.188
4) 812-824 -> 7.535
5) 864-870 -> 6.45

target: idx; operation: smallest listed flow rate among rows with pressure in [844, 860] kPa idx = 5.869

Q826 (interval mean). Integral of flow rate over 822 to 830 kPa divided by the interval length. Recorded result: 7.59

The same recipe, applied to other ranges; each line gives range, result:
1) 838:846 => 6.93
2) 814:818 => 7.76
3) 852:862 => 5.96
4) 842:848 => 6.68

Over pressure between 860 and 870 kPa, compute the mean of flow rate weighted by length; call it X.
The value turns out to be 6.41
